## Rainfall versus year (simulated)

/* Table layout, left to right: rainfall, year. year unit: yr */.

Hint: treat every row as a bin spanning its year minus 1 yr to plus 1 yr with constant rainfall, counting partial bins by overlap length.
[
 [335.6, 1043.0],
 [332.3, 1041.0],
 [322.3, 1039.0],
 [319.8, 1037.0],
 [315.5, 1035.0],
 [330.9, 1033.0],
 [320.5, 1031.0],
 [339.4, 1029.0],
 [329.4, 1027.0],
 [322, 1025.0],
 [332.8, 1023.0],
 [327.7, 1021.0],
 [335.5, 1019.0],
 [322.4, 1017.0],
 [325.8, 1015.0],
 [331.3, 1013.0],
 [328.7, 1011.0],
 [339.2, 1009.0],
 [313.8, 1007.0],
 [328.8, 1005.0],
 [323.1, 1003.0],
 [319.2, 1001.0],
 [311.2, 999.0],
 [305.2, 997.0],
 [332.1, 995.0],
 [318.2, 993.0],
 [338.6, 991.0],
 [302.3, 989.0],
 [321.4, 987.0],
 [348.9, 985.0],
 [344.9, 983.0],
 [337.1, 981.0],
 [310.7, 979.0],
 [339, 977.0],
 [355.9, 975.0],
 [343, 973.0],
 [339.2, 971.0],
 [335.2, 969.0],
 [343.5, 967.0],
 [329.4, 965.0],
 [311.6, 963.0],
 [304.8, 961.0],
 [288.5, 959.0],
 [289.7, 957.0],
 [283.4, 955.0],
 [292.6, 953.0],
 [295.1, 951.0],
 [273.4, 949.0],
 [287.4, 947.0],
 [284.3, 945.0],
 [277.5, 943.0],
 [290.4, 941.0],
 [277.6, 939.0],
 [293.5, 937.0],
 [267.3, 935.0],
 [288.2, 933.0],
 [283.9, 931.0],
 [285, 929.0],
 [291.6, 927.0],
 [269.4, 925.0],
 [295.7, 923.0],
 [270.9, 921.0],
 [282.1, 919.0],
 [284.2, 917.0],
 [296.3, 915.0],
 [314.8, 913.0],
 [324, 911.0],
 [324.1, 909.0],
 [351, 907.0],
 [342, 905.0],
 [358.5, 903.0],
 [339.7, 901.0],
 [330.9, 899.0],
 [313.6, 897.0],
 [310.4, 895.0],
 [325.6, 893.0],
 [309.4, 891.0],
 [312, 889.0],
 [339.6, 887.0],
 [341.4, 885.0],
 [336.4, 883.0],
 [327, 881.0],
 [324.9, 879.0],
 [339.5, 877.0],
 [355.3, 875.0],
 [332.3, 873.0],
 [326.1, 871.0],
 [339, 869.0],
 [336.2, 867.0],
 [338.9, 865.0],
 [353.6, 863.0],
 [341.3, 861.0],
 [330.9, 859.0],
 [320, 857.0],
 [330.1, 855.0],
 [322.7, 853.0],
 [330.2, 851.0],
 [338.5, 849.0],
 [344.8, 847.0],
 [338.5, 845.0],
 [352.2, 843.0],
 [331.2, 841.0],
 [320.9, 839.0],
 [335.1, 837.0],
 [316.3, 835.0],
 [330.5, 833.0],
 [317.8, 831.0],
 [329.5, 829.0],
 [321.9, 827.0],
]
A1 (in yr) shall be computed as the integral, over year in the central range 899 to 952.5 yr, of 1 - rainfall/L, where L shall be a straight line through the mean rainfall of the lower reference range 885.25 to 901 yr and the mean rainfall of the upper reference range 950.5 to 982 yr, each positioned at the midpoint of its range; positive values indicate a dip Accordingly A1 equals 3.74 yr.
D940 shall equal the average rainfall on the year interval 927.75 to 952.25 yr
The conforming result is 284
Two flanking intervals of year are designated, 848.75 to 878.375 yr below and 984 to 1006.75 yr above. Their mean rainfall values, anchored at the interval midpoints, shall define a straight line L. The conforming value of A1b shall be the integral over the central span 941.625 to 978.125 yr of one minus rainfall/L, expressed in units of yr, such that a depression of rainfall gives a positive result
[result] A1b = 1.8 yr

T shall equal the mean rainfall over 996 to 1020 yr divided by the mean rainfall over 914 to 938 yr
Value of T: 1.14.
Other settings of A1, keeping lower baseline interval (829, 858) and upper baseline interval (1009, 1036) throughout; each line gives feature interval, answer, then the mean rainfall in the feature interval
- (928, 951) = 3.2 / 283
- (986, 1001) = 0.5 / 318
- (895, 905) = -0.1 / 334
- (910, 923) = 1.4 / 295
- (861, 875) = -0.4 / 339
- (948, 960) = 1.5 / 287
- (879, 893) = 0.1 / 327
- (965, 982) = -0.4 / 337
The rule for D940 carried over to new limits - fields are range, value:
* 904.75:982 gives 304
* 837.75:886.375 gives 336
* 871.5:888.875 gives 335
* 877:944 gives 309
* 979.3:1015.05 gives 326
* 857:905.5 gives 333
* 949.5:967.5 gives 302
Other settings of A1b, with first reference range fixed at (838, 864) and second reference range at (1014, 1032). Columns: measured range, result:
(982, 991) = 0.0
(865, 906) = 0.2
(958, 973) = 0.3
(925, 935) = 1.5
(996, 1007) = 0.4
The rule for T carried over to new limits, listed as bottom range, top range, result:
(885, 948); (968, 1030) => 1.08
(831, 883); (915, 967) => 0.87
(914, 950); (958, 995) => 1.16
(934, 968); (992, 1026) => 1.11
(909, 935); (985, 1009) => 1.11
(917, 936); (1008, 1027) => 1.17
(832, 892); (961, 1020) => 0.99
